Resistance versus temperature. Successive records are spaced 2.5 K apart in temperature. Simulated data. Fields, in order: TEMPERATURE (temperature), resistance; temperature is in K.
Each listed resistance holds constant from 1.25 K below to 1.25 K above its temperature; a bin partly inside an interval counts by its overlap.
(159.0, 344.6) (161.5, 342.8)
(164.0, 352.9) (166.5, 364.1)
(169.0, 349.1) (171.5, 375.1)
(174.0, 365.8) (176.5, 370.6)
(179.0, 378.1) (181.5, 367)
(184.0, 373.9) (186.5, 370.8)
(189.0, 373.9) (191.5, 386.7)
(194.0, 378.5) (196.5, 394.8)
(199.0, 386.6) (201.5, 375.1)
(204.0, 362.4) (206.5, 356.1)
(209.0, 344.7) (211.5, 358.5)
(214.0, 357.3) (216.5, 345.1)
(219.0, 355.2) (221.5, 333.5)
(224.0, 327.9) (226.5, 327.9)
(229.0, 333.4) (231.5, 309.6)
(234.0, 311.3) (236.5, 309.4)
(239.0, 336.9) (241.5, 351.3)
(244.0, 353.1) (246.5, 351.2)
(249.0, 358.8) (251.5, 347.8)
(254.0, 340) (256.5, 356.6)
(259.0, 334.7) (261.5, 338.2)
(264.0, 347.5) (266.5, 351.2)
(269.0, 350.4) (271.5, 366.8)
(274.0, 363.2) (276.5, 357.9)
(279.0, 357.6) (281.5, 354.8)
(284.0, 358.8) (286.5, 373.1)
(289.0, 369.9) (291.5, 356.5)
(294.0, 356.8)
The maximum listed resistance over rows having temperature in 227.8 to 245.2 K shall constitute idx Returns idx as 353.1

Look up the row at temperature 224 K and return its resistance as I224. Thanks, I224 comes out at 327.9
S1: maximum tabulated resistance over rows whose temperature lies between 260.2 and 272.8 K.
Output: 366.8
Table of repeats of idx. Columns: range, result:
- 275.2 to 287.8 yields 373.1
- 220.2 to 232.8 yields 333.5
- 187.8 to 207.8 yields 394.8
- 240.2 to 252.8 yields 358.8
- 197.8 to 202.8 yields 386.6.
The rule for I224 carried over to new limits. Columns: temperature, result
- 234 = 311.3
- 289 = 369.9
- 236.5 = 309.4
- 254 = 340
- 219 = 355.2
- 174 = 365.8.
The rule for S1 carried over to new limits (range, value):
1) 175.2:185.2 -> 378.1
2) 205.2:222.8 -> 358.5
